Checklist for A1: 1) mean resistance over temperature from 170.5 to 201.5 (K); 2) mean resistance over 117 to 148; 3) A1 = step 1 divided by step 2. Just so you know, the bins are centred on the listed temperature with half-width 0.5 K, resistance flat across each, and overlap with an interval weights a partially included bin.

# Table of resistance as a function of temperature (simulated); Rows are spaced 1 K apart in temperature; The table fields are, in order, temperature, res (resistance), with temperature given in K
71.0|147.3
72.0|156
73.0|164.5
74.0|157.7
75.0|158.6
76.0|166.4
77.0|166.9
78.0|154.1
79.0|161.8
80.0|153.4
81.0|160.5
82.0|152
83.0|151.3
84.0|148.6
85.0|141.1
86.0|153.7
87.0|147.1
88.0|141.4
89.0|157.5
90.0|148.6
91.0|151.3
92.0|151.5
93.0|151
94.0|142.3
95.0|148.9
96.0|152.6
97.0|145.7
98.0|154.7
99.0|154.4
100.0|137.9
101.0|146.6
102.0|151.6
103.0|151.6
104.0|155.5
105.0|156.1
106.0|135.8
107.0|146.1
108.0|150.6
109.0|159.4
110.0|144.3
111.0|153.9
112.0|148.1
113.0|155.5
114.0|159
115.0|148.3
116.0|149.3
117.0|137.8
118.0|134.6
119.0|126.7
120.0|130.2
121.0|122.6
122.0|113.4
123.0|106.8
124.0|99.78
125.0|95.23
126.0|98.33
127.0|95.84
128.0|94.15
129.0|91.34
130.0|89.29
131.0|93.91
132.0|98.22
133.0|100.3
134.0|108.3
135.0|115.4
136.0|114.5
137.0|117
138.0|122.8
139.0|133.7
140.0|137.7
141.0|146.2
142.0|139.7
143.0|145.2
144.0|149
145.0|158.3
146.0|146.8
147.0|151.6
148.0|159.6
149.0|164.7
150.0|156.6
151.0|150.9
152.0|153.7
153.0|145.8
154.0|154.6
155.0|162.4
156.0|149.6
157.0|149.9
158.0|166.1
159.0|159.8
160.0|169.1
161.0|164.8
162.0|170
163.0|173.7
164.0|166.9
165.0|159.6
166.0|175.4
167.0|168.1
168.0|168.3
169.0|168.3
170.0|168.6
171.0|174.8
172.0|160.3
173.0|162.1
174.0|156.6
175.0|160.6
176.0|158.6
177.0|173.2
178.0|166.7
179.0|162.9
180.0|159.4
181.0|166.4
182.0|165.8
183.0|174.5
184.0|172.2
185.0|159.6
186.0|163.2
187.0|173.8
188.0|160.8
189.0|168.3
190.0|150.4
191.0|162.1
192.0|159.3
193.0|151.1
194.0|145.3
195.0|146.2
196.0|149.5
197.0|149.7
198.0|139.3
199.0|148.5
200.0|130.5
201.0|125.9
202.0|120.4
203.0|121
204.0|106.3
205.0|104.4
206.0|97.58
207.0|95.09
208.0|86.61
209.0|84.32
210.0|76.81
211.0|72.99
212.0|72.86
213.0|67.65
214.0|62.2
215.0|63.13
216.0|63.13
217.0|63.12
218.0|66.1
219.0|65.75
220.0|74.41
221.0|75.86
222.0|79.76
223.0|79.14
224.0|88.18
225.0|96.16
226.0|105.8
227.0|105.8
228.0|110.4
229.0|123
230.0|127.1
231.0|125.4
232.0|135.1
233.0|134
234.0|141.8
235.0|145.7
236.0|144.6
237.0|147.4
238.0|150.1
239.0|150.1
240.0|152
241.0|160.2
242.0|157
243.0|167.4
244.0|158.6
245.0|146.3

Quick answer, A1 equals 1.3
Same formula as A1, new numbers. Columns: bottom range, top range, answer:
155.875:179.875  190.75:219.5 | 0.64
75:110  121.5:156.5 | 0.84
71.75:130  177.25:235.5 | 0.85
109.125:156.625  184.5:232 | 0.85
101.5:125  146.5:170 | 1.16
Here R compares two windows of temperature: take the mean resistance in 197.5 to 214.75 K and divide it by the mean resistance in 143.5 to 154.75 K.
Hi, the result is 0.65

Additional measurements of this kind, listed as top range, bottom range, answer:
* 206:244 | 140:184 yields 0.66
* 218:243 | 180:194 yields 0.73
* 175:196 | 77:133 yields 1.17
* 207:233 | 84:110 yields 0.59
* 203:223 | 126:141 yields 0.72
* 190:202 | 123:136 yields 1.46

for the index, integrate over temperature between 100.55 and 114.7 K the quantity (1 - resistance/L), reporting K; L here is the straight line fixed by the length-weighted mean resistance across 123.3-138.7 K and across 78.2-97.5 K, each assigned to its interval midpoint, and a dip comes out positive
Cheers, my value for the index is -2.5 K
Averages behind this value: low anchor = 151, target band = 151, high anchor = 103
